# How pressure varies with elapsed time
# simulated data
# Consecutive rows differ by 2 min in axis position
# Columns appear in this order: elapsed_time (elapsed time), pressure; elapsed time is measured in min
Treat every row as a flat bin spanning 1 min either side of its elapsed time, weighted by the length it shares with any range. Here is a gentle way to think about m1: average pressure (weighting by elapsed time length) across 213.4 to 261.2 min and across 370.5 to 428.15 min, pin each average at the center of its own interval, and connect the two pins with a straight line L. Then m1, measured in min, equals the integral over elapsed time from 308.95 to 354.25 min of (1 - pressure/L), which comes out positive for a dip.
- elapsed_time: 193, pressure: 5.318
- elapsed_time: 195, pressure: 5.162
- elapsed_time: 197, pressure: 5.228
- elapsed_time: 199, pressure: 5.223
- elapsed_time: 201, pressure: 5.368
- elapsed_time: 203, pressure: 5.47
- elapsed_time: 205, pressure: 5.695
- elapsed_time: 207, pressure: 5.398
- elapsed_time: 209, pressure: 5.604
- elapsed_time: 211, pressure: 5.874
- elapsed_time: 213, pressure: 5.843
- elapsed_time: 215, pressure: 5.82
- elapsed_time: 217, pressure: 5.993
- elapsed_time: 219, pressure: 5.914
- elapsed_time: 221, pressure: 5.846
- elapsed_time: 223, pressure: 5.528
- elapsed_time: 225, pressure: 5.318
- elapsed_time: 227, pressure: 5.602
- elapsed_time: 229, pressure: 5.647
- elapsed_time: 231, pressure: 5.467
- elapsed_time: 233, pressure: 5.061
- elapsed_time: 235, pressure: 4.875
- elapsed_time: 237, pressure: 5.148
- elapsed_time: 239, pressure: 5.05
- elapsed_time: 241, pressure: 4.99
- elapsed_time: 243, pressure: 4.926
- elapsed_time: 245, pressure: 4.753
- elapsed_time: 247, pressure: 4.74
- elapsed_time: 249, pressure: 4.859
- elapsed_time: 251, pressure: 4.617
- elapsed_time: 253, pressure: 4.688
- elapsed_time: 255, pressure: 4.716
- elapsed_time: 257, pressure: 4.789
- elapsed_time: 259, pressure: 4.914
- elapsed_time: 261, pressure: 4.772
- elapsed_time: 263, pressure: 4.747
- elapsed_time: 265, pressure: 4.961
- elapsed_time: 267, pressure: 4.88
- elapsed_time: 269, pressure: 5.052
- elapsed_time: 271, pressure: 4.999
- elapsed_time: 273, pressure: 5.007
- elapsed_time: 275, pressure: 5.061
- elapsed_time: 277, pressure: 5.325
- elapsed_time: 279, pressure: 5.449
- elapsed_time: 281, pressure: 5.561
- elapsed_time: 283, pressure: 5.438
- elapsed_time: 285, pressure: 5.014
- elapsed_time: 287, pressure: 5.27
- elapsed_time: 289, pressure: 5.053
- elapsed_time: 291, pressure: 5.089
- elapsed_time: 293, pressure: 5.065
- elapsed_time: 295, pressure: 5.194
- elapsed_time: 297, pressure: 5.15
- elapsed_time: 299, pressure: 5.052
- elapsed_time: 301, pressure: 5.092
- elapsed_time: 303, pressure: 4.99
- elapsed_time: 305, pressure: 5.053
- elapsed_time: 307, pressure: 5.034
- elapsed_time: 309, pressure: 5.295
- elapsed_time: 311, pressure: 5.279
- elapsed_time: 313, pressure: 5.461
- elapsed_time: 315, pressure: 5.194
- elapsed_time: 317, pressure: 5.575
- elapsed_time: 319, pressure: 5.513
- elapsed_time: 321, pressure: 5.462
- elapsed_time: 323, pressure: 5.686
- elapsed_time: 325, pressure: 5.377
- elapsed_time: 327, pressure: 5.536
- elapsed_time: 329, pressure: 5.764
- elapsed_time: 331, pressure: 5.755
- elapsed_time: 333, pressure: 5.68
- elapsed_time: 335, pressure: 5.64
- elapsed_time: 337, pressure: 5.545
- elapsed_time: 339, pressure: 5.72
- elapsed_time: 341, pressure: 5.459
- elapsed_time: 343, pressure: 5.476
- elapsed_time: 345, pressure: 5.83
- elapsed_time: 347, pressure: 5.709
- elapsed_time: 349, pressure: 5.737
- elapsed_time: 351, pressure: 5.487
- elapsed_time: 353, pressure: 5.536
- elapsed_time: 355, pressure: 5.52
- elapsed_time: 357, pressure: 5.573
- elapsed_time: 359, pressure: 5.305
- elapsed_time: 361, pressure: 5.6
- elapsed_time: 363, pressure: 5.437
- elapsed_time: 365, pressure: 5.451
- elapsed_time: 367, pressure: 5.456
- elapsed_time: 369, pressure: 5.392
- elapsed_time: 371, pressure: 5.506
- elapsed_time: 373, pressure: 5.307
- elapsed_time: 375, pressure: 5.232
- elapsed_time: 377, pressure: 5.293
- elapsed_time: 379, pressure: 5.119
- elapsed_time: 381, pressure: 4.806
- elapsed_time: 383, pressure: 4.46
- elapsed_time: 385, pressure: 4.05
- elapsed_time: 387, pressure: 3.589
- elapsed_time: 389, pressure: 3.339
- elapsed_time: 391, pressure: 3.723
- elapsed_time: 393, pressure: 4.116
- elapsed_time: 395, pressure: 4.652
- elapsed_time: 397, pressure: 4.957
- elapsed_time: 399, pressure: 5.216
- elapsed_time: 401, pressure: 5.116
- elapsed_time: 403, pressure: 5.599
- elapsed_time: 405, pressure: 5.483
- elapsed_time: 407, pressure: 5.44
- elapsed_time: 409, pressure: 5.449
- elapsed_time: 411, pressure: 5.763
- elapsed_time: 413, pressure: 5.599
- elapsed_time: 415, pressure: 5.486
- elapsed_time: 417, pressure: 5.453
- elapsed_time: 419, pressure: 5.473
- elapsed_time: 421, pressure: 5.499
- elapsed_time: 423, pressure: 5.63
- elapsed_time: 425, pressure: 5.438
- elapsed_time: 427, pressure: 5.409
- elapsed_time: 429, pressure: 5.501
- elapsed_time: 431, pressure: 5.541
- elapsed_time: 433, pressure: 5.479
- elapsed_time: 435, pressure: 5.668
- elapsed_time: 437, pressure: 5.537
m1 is -4.1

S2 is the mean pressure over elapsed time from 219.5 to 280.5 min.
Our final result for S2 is 5.07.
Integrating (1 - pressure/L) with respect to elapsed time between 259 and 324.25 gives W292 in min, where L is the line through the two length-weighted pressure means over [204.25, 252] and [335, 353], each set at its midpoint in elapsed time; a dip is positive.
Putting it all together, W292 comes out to 3.8 min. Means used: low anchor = 5.36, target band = 5.18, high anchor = 5.62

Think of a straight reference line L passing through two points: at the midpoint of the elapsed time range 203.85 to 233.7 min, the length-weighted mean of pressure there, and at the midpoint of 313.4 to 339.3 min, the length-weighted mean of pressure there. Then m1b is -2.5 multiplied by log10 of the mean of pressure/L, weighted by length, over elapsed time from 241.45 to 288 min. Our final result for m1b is 0.13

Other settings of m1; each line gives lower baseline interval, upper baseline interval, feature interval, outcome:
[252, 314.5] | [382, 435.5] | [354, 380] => -1.7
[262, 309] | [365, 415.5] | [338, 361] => -2.5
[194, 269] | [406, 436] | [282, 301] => 0.6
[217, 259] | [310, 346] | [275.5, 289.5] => 0.1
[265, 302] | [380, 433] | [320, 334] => -1.4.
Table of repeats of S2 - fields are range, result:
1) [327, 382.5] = 5.49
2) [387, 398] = 4.11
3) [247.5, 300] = 5.03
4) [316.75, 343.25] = 5.59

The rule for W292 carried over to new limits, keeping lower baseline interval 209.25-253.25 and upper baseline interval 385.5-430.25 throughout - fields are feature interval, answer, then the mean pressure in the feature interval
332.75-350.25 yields -1.6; 5.64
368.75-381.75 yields -0.3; 5.24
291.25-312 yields 0.4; 5.12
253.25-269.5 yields 1.3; 4.84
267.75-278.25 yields 0.3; 5.09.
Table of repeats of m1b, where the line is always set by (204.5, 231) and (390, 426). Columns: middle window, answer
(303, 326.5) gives 0.02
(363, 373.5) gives -0.02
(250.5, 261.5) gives 0.18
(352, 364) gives -0.03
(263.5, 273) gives 0.12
